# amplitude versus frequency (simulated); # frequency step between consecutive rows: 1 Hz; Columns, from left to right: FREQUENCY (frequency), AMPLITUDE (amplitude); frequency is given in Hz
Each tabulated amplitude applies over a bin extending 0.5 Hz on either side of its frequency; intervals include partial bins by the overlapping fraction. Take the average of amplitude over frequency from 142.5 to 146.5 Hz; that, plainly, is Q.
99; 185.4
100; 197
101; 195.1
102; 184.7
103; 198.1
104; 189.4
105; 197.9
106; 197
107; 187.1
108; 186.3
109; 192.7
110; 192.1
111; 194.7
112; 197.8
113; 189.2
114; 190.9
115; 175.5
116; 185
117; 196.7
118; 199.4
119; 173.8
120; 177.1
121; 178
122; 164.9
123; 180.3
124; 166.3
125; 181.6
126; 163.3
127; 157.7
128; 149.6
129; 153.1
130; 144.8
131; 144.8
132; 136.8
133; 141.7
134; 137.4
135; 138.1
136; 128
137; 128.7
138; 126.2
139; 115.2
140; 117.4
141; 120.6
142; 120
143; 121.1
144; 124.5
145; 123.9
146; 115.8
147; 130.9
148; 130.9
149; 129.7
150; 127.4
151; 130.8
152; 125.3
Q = 121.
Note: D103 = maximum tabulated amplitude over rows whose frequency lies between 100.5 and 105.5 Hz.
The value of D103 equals 198.1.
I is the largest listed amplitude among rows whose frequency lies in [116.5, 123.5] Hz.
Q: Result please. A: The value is 199.4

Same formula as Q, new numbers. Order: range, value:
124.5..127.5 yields 168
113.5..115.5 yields 183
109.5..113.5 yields 193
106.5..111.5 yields 191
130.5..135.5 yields 140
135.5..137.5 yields 128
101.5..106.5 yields 193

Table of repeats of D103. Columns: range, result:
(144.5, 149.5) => 130.9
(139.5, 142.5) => 120.6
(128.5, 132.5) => 153.1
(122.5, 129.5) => 181.6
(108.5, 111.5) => 194.7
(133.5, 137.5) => 138.1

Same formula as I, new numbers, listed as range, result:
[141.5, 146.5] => 124.5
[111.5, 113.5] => 197.8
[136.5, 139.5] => 128.7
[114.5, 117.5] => 196.7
